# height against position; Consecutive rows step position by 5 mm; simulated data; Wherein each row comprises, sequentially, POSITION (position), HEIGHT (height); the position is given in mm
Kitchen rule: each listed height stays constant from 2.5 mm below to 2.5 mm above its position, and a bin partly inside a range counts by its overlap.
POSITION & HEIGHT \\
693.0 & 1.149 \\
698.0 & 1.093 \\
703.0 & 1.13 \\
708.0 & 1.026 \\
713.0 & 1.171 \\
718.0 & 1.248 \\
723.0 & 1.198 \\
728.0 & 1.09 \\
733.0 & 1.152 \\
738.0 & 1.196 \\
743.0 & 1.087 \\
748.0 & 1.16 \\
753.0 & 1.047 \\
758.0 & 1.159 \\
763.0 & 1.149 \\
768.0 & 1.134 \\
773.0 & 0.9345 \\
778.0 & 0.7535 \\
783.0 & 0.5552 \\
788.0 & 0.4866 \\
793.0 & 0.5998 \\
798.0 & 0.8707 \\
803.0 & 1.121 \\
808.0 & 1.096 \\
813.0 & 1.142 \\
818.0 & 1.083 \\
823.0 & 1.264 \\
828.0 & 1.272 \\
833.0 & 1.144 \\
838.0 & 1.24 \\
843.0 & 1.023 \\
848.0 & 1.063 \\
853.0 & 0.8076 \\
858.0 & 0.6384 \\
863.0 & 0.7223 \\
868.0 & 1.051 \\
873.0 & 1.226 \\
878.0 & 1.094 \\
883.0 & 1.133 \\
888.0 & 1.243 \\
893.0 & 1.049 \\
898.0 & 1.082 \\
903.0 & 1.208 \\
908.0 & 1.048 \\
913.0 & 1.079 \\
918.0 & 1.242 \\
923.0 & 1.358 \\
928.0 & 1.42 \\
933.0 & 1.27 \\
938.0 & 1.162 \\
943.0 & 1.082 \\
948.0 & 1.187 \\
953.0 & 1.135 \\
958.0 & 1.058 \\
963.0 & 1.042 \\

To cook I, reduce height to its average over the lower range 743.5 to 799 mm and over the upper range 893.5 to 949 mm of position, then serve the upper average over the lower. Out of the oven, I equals 1.32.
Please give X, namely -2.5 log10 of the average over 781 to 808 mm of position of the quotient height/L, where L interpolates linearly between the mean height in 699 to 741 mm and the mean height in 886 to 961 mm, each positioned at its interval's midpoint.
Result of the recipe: 0.451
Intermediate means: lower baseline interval 1.15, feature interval 0.764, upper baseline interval 1.17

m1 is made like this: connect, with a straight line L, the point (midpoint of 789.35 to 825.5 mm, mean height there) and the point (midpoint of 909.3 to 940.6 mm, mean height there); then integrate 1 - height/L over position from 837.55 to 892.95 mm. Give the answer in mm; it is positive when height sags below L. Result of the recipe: 5.5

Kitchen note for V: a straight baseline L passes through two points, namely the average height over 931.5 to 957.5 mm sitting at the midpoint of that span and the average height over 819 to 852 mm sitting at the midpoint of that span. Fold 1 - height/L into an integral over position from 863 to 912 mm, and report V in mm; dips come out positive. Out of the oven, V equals 2.0 mm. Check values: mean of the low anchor 1.15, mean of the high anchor 1.15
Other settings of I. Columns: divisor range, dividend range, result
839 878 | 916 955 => 1.29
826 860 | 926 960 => 1.15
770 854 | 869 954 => 1.21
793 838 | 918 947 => 1.14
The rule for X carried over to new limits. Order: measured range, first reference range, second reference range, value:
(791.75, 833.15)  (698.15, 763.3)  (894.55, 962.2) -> 0.08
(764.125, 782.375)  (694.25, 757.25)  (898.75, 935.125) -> 0.25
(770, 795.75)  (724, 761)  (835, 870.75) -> 0.49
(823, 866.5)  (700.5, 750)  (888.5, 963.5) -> 0.15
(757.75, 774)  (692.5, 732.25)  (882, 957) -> 0.05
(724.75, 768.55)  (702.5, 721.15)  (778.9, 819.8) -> -0.10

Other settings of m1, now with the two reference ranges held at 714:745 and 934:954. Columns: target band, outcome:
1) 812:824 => 0.1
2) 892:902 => 0.6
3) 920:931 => -2.1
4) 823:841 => -1.0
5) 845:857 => 2.6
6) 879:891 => -0.2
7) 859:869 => 2.9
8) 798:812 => 1.1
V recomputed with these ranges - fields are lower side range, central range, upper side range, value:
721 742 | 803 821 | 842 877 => -1.7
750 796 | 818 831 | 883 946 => -3.2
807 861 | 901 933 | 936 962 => -3.6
